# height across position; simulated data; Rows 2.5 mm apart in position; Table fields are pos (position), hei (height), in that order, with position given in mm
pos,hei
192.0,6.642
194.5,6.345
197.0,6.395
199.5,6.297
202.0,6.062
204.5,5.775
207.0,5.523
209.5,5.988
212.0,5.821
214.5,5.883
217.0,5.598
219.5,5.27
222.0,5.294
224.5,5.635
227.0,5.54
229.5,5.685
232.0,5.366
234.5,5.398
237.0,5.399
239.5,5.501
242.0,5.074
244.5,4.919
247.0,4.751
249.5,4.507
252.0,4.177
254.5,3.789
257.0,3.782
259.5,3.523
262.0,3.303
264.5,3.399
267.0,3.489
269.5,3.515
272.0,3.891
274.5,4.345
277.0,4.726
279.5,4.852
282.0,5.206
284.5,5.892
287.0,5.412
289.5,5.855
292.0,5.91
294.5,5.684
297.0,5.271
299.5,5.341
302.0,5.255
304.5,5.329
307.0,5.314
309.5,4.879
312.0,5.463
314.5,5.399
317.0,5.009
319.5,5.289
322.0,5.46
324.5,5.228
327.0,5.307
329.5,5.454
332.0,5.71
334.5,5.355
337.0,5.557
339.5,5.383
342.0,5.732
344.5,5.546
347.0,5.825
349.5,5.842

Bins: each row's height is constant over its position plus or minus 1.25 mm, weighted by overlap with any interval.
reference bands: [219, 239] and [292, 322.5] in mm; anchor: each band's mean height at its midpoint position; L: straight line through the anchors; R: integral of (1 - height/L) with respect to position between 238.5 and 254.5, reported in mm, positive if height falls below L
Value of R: 2.1 mm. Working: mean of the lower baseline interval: 5.46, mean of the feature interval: 4.73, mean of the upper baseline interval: 5.33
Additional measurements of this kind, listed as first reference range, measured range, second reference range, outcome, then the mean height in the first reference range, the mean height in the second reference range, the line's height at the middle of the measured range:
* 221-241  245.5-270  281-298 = 7.5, 5.47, 5.62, 5.54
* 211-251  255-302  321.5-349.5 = 6.9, 5.34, 5.52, 5.42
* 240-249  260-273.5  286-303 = 4.3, 4.93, 5.54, 5.2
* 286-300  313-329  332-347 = 0.8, 5.59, 5.56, 5.57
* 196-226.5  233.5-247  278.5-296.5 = 1.1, 5.78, 5.54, 5.69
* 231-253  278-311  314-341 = -1.0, 5.02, 5.38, 5.24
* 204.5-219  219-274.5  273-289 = 8.6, 5.74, 5.09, 5.41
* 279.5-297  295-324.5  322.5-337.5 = 1.2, 5.57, 5.43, 5.5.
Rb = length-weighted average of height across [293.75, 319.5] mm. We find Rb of 5.29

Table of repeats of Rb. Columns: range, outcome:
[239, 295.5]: 4.57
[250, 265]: 3.72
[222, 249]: 5.3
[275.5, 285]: 5.09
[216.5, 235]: 5.47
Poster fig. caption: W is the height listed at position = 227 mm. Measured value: 5.54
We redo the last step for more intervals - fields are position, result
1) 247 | 4.751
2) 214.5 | 5.883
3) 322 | 5.46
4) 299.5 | 5.341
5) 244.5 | 4.919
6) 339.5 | 5.383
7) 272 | 3.891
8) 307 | 5.314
